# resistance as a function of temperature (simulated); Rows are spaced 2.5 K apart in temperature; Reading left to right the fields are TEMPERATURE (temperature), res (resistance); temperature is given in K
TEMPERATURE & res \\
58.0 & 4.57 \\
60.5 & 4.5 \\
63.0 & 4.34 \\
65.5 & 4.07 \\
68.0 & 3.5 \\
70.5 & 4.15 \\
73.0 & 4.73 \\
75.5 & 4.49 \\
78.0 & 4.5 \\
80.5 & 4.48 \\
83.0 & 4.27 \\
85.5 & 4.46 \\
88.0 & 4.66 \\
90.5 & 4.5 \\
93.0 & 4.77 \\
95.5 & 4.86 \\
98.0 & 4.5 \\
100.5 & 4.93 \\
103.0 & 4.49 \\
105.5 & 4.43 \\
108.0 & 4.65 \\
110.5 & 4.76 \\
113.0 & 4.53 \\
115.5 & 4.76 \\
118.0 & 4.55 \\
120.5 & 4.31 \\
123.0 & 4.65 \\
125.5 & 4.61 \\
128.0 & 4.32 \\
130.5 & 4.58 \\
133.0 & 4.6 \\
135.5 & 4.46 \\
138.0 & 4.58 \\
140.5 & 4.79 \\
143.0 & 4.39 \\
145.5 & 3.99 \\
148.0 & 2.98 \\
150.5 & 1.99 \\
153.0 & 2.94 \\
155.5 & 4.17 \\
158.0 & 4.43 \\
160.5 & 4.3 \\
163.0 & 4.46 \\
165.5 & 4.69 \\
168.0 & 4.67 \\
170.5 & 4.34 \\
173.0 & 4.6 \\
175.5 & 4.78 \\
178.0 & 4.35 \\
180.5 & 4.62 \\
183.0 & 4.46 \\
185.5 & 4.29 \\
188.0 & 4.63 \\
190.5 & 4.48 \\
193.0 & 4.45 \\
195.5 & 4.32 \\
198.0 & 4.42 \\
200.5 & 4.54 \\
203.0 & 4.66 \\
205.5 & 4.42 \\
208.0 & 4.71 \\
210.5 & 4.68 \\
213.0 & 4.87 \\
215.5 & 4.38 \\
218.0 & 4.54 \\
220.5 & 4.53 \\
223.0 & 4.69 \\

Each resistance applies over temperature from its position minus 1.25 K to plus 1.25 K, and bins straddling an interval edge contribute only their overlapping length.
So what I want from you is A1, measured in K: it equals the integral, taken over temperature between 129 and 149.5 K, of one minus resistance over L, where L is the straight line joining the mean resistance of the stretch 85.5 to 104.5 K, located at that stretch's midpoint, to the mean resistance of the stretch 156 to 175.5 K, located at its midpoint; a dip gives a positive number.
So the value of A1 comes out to 1.3 K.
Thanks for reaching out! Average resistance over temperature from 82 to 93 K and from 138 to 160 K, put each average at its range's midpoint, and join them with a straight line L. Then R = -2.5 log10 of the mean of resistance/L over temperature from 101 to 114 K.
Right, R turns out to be -0.08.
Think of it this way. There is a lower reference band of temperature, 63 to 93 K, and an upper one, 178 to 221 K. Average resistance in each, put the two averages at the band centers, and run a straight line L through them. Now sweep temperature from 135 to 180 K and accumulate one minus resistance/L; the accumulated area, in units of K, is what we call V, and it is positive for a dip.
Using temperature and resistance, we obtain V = 3.1 K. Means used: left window 4.36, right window 4.52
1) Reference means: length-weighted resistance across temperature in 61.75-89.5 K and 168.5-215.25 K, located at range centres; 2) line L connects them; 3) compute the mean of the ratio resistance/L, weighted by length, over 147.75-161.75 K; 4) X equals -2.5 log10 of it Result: 0.26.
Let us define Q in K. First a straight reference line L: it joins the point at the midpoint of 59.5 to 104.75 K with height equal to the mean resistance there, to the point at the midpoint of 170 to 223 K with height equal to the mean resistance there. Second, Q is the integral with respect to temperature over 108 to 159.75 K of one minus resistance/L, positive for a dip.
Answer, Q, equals 2.98 K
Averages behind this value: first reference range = 4.46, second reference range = 4.53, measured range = 4.23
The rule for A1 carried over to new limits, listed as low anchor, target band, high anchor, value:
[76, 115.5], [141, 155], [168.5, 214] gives 3.6 K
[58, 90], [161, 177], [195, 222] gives -0.3 K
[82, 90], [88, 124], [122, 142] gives -0.9 K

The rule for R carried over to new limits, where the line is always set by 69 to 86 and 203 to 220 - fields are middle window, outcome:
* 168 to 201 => 0.02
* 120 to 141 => -0.01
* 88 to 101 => -0.06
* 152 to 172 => 0.07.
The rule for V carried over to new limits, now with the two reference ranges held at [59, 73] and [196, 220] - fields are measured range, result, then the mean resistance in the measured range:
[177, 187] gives 0.1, 4.44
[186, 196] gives 0.1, 4.47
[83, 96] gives -1.1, 4.6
